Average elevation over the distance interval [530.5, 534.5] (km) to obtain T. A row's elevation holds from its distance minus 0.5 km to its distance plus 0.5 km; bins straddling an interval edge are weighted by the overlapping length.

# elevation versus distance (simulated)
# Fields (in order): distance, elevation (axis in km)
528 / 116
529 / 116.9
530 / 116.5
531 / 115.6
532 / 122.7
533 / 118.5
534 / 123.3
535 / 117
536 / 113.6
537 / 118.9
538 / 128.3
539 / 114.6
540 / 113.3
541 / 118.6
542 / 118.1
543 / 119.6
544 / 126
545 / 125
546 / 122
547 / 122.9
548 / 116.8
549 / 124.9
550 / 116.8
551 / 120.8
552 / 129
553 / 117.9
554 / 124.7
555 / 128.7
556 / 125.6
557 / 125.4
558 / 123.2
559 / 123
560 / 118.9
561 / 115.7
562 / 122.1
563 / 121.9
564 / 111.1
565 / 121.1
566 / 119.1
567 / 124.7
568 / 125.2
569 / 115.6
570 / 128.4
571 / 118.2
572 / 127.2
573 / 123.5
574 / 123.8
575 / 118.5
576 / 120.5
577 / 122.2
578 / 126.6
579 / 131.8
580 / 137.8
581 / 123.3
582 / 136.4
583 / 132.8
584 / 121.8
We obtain 120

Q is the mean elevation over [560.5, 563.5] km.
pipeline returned 120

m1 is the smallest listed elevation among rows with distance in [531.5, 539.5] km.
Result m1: 113.6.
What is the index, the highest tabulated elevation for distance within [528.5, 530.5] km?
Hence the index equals 116.9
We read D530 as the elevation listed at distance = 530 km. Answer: 116.5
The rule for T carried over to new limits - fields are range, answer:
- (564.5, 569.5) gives 121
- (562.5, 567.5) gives 120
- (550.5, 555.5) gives 124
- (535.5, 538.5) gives 120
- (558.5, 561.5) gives 119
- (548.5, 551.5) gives 121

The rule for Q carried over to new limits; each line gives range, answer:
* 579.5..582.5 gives 132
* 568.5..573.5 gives 123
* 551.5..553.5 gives 123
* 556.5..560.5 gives 123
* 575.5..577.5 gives 121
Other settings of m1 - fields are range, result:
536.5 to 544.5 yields 113.3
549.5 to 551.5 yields 116.8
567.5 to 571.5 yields 115.6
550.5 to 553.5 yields 117.9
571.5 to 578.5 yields 118.5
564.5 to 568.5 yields 119.1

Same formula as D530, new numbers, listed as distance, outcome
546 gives 122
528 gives 116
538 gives 128.3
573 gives 123.5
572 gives 127.2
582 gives 136.4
